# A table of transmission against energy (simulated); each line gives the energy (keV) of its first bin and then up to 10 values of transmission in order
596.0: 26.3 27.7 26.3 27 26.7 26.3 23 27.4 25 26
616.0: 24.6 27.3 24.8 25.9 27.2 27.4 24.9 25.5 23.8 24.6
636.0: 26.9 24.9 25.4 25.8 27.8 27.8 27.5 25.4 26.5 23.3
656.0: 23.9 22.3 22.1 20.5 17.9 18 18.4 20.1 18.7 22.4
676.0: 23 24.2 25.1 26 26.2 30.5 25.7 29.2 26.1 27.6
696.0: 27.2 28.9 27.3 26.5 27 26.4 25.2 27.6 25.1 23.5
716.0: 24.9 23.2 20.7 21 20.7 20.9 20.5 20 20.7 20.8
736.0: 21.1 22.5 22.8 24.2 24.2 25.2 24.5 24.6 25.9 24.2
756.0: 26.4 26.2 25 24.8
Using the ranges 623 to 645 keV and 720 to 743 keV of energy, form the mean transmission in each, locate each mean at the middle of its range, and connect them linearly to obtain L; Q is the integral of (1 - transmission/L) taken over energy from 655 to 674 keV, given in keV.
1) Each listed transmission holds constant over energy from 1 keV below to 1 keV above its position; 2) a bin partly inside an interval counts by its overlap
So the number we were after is 3.20 keV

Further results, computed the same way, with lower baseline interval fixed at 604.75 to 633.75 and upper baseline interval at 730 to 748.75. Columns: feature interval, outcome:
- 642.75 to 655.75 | -0.7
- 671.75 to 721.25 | -3.9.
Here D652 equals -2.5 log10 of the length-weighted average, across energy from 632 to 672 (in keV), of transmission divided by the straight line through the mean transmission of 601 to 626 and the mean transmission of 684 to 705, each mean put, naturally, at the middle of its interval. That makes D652 0.14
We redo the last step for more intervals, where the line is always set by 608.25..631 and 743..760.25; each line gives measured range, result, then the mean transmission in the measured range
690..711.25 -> -0.07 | 27.1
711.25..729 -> 0.14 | 22.2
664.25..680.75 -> 0.21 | 21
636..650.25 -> -0.03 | 26.5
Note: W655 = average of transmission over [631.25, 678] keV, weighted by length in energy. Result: 23.4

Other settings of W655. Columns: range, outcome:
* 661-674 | 19.2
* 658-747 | 23.6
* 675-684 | 24.8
